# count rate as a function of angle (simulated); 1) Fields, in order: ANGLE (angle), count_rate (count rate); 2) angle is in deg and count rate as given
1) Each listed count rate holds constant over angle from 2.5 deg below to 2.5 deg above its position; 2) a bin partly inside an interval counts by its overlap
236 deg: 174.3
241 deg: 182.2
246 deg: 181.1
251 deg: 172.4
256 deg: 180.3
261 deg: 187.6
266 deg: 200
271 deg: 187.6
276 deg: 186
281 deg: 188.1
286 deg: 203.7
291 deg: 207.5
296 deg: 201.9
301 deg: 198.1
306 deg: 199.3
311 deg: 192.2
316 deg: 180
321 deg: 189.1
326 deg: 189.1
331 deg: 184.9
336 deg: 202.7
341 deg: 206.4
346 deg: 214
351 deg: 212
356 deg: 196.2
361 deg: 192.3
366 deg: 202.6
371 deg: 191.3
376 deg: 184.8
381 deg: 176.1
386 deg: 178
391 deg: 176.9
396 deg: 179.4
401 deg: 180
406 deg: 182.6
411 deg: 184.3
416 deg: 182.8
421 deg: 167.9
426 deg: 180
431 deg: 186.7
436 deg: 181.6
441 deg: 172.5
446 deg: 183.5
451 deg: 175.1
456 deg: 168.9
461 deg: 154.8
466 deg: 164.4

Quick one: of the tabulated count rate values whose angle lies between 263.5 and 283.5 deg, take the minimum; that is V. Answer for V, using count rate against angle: 186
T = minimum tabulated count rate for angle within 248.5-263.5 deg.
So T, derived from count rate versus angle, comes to 172.4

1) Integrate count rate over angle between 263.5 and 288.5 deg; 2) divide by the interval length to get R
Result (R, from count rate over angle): 193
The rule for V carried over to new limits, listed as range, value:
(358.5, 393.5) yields 176.1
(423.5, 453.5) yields 172.5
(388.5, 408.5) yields 176.9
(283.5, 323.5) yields 180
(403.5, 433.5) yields 167.9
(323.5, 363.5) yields 184.9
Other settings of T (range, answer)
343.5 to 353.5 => 212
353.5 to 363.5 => 192.3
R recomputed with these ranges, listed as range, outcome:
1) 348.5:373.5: 199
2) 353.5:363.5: 194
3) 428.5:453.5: 180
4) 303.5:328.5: 190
